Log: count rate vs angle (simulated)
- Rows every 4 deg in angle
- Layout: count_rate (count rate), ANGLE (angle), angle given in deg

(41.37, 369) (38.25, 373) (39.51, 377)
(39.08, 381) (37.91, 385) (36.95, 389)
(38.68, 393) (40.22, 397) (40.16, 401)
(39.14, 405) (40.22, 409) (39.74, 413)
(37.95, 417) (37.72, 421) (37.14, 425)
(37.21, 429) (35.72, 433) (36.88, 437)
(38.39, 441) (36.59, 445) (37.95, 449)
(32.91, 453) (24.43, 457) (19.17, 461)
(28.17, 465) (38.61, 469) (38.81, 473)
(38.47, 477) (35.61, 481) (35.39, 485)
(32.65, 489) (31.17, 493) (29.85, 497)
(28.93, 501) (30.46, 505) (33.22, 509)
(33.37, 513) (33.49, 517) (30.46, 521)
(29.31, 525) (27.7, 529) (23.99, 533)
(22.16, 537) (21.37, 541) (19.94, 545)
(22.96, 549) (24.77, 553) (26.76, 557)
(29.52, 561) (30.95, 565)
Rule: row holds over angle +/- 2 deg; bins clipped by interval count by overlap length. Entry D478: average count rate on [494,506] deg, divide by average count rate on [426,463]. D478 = 0.9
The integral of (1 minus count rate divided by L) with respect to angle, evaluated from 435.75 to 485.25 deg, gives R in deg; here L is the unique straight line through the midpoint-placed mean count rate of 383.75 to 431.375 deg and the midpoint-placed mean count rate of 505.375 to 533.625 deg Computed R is 1.3 deg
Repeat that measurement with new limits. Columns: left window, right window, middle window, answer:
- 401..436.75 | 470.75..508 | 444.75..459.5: 1.6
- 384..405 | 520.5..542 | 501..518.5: -2.8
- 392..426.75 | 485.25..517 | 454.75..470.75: 3.3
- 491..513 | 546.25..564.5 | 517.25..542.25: 1.8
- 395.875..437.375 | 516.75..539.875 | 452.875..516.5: -1.1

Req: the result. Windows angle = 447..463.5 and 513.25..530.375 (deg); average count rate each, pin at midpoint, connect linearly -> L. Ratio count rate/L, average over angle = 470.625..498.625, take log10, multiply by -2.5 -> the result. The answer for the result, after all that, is -0.18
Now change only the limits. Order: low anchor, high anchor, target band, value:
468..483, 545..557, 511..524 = -0.08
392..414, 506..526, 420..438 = 0.03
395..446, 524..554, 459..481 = -0.03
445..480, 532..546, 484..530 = -0.19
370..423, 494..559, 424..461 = 0.02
